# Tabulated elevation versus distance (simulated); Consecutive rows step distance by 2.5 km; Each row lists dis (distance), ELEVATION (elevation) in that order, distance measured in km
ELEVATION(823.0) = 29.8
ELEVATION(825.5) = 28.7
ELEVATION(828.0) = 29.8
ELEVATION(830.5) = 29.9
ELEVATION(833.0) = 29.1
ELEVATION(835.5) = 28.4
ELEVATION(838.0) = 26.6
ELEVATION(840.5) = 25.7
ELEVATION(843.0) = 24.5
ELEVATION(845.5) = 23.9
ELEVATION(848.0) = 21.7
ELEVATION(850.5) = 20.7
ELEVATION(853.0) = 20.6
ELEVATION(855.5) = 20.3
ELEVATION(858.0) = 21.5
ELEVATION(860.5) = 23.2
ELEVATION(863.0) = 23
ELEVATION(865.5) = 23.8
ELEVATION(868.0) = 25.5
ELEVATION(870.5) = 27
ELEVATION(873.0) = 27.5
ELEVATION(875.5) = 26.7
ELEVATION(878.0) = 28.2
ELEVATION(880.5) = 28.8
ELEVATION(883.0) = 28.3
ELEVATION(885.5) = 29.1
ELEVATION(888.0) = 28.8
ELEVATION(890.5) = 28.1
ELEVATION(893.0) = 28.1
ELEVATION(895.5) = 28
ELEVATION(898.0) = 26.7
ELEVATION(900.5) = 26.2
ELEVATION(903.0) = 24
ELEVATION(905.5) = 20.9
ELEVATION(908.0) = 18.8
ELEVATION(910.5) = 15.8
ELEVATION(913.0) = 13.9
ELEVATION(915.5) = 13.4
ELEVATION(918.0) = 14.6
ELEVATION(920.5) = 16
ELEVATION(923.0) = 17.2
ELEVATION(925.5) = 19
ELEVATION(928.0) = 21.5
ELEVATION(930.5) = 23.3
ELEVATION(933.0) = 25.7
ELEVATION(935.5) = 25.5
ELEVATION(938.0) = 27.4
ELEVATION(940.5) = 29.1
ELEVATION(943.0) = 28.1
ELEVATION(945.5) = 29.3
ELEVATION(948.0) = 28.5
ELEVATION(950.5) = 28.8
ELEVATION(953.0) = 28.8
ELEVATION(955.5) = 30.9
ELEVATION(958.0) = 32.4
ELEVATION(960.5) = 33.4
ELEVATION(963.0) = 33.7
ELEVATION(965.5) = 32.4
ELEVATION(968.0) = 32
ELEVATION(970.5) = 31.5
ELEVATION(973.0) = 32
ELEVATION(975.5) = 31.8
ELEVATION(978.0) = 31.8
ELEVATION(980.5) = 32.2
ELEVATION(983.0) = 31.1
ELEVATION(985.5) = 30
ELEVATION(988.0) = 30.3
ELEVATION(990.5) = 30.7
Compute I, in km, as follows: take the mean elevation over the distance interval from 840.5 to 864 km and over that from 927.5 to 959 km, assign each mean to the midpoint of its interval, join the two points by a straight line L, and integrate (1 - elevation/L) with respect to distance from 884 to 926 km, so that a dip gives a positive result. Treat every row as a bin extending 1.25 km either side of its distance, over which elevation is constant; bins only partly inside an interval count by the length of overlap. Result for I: 5.8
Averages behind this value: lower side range 22.3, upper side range 27.7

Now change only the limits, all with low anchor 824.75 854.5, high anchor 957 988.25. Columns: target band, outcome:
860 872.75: 1.0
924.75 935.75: 2.6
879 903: 0.3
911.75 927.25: 7.2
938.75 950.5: 0.7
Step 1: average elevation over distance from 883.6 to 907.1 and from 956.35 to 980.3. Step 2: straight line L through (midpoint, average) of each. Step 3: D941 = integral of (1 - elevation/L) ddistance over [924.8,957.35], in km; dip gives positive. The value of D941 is 3.6 km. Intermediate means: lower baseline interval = 26.6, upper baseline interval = 32.3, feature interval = 26.8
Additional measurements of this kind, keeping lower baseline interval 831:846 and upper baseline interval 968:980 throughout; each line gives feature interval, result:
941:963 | 0.57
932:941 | 1.07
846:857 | 2.47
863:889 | 0.89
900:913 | 4.04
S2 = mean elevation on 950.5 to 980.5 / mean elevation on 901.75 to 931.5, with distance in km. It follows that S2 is 1.75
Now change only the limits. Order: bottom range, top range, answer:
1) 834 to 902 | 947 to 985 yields 1.23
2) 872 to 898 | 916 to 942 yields 0.77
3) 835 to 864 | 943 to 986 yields 1.34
